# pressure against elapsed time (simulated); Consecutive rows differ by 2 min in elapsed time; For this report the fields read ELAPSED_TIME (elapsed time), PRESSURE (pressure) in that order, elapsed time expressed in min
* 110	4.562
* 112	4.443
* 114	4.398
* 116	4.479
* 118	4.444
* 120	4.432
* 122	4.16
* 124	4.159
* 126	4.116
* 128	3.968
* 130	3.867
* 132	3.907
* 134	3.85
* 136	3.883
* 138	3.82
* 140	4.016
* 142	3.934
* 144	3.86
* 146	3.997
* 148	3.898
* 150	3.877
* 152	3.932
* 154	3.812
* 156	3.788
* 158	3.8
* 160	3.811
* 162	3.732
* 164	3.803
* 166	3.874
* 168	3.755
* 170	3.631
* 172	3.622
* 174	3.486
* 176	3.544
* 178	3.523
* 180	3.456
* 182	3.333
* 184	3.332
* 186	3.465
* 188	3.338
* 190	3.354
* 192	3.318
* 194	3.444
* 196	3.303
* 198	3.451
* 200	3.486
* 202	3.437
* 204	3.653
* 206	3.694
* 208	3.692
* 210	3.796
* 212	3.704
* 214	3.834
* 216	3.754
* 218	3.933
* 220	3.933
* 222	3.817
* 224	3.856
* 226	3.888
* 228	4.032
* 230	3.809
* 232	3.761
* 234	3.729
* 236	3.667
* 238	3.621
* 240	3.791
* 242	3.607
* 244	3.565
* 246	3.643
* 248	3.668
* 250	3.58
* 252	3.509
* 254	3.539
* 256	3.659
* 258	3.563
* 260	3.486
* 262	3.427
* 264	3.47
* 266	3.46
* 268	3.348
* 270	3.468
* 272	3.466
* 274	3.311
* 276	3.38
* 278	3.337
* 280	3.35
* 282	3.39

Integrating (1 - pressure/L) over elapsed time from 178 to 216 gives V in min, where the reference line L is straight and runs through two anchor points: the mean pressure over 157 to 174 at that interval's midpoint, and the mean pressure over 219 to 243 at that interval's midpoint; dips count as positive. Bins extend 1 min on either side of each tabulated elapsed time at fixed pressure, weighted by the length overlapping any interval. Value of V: 2.55 min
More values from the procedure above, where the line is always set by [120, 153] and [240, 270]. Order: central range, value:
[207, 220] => -0.4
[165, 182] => 1.1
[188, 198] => 1.1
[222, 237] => -0.8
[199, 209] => 0.4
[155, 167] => 0.2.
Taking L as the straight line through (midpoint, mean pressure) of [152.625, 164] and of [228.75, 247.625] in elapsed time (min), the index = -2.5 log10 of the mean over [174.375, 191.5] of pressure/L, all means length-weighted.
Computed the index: 0.10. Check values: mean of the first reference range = 3.79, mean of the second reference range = 3.69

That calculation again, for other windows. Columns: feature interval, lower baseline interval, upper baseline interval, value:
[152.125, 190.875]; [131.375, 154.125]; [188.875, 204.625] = 0.01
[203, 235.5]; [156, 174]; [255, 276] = -0.06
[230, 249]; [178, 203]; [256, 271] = -0.07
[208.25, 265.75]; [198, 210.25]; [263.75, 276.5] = -0.06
